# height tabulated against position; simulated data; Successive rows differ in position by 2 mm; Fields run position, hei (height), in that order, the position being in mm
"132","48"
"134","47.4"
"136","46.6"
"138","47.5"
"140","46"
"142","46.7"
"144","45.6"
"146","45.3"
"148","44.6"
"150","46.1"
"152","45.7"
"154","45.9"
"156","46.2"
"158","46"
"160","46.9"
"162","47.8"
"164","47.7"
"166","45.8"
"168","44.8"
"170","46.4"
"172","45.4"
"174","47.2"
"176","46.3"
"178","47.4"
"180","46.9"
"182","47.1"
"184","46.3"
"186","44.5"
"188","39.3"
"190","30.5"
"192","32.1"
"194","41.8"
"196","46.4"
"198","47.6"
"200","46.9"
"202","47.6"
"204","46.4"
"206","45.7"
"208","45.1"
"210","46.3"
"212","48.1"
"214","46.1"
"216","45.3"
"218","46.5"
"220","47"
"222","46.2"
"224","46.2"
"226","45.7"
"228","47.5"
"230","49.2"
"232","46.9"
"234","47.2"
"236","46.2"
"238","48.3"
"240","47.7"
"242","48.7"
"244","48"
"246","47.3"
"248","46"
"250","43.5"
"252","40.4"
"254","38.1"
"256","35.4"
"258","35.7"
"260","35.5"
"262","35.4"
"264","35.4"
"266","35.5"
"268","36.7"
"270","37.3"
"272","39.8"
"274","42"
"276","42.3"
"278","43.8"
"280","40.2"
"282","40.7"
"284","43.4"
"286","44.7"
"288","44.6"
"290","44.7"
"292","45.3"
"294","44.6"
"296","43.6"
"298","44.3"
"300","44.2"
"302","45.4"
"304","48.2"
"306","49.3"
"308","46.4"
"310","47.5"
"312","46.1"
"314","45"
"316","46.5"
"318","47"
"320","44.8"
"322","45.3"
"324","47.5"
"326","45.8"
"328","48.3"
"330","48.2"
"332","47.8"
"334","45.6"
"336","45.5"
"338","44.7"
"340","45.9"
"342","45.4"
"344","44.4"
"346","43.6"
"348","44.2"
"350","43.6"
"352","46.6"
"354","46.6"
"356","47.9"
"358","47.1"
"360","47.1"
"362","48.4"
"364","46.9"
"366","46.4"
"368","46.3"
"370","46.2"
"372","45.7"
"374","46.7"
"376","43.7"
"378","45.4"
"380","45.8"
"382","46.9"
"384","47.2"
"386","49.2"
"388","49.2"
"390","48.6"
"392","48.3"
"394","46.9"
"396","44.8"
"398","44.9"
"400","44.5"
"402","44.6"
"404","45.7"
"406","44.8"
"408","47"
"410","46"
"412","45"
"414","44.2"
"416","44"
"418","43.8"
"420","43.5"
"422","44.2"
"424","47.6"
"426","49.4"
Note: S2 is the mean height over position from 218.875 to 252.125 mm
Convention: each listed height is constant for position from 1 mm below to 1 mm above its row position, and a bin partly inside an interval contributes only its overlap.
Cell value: 46.8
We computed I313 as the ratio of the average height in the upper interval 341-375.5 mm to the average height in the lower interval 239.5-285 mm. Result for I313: 1.1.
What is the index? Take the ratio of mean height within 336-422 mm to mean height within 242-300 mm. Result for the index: 1.11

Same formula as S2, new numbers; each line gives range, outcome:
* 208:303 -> 43.5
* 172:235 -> 45.3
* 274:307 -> 44.3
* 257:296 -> 40.5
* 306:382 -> 46.2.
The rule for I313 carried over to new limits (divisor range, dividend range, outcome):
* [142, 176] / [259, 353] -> 0.95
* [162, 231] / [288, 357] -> 1.01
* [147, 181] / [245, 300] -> 0.89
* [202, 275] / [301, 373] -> 1.06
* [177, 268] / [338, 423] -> 1.05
